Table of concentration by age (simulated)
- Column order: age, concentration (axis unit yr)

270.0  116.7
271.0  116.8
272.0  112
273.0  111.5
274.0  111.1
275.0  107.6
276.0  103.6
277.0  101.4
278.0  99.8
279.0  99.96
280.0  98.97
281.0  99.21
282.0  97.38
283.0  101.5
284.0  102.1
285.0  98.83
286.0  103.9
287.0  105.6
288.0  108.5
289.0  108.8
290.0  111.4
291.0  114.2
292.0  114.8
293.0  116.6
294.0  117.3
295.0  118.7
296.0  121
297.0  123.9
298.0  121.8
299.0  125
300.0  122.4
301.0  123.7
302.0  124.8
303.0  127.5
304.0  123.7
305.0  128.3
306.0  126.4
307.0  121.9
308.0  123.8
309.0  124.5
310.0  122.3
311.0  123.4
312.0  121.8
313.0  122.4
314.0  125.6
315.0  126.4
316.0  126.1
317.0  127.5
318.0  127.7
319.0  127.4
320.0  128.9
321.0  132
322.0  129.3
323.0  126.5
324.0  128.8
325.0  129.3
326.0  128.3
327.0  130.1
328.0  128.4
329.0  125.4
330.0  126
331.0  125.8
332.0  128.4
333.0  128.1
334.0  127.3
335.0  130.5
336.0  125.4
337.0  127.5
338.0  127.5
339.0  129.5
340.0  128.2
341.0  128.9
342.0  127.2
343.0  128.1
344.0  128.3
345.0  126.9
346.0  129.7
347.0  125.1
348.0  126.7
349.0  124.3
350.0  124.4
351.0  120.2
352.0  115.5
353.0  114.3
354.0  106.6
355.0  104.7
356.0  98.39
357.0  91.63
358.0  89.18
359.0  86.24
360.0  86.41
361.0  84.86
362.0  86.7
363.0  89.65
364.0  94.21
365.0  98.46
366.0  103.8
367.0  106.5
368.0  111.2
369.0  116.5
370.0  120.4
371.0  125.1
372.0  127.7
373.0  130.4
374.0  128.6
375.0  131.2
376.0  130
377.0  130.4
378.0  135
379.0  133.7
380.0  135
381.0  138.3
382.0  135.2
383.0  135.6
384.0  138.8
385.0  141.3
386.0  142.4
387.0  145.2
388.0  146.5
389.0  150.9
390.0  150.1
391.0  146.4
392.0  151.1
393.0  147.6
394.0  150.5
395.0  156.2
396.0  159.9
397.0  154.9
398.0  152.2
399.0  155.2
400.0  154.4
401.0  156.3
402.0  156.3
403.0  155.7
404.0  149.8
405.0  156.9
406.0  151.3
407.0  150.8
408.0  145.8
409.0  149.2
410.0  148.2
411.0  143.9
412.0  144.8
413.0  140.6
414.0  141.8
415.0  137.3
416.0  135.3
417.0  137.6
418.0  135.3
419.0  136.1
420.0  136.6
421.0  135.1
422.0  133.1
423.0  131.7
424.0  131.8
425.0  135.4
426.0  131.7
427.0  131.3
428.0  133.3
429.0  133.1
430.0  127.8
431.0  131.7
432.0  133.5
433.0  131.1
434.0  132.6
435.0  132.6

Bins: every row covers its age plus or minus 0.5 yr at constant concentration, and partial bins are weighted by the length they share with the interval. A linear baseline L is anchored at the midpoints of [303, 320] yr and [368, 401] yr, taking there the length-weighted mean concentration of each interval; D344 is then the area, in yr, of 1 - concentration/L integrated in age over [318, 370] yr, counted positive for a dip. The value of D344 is 5.5 yr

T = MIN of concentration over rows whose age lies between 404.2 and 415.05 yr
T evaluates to 137.3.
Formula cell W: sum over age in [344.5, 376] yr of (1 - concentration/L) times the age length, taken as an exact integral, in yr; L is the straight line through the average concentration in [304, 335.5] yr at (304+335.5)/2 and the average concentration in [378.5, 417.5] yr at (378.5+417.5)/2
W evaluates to 6.0 yr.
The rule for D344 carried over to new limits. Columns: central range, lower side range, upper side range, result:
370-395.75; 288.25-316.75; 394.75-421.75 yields 0.35 yr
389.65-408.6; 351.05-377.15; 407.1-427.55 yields -3.68 yr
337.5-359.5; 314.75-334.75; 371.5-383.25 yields 2.13 yr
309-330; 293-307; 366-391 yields -0.23 yr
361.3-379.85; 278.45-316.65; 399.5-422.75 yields 2.50 yr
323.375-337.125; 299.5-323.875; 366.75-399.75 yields 0.13 yr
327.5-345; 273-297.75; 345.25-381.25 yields -2.48 yr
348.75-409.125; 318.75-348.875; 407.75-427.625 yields 1.87 yr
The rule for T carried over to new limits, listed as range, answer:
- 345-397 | 84.86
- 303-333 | 121.8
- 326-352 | 115.5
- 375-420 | 130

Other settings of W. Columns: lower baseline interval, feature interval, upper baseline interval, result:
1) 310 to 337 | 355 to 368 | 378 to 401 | 4.15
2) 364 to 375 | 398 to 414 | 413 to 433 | -2.72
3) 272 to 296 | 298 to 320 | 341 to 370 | -3.48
